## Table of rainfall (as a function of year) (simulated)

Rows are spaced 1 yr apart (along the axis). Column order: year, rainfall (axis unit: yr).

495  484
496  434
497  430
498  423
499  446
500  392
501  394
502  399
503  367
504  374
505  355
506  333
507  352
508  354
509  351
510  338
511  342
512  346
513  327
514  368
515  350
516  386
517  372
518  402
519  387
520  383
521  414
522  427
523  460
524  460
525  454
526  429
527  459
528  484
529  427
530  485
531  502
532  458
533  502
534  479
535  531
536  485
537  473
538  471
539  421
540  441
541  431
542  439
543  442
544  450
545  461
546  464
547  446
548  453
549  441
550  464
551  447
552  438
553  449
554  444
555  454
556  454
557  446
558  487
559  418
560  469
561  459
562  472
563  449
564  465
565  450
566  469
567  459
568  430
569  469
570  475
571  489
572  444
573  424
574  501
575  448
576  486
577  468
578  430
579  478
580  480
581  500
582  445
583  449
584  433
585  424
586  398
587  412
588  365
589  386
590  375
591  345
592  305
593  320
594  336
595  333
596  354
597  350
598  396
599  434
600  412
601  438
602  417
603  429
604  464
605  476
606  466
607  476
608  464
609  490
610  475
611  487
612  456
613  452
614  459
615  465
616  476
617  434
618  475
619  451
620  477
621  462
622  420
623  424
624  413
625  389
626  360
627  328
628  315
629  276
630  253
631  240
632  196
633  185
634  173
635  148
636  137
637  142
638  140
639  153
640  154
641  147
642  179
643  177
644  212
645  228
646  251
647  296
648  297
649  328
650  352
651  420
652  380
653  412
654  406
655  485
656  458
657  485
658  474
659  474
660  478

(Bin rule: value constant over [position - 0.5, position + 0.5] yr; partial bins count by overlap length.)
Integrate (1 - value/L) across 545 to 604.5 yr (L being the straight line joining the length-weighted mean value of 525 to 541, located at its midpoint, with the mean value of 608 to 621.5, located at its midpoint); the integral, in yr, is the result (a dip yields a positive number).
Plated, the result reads 4.32 yr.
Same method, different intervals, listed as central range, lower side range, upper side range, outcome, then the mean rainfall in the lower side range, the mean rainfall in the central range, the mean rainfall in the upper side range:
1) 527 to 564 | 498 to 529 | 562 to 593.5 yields -4.2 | 391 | 459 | 435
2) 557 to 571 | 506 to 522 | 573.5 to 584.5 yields -0.6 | 366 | 460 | 465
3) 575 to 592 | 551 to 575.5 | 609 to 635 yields 0.2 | 457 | 426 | 379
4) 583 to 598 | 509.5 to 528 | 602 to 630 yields 1.8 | 397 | 371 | 432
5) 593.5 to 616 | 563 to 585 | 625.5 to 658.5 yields -3.5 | 460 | 434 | 278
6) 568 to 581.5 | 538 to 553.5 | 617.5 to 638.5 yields -2.4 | 447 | 467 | 305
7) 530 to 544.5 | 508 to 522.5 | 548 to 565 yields -1.8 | 370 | 467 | 453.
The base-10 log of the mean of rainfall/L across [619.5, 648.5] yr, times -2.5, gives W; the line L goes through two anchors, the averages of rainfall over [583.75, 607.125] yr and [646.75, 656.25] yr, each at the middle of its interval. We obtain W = 0.43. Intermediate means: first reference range 396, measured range 261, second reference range 384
